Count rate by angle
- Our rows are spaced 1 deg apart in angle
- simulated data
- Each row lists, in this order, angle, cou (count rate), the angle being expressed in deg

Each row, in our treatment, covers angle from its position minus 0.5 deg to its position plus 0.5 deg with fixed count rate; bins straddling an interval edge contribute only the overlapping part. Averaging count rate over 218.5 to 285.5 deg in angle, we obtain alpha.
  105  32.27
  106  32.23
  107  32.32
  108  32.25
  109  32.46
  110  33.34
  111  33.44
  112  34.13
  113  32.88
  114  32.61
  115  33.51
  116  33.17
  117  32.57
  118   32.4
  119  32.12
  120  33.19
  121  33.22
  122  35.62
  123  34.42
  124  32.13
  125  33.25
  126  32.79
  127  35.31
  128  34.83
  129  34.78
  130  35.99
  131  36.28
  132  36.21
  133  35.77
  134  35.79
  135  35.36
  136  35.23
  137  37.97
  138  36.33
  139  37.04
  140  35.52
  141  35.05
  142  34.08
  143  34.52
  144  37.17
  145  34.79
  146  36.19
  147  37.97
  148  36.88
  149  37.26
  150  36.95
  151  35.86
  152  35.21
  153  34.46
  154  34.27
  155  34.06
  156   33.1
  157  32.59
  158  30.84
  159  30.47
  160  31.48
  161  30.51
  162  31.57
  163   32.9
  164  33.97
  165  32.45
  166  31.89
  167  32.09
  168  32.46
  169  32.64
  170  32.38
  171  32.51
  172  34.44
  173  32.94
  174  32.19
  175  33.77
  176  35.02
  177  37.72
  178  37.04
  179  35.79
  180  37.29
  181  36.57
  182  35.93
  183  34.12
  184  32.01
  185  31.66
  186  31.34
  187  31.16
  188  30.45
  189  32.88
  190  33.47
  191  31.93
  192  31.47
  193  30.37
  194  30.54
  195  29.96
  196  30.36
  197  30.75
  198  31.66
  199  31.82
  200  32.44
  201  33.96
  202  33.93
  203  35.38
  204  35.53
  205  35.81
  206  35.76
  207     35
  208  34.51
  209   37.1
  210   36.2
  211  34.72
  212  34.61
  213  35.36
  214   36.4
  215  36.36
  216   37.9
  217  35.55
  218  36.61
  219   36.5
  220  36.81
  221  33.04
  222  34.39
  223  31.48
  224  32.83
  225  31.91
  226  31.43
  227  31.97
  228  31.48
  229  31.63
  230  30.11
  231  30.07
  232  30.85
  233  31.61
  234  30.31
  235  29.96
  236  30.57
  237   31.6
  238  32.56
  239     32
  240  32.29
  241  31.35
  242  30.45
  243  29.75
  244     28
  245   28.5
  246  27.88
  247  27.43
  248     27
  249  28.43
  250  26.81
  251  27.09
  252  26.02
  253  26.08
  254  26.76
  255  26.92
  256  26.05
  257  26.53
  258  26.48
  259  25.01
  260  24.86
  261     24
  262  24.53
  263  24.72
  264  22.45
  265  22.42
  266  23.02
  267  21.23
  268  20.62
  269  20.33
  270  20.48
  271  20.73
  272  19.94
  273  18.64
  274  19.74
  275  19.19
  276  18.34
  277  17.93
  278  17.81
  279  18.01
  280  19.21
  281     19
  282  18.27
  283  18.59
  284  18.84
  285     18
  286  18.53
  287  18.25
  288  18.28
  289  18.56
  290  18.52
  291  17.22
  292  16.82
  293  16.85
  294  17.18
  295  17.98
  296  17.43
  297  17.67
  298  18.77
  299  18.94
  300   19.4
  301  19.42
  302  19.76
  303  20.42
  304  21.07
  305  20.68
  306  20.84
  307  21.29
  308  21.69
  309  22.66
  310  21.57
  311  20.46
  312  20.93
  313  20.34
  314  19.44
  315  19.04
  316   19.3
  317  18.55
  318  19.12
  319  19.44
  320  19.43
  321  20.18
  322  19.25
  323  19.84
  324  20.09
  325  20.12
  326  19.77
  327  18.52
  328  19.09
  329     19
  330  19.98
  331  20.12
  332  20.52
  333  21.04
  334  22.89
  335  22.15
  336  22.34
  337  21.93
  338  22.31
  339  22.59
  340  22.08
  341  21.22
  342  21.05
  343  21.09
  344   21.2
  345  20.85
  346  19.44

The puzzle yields 26.3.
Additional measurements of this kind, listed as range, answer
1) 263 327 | 19.5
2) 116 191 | 34.1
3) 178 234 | 33.5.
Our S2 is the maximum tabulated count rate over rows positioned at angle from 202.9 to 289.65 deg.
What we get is 37.9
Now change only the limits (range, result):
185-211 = 37.1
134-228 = 37.97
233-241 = 32.56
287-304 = 21.07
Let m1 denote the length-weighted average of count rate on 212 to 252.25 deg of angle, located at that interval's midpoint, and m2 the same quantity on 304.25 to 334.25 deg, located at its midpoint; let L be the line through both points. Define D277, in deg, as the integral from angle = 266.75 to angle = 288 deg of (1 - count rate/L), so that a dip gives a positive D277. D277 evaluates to 5.5 deg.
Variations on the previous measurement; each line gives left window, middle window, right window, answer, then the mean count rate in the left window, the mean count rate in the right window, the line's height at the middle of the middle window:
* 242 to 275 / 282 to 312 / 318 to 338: 4.09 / 24.6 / 20.3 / 22.2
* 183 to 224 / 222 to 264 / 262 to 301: -4.03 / 33.7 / 19.2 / 26.4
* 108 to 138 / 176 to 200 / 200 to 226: 1.27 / 34.2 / 35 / 34.8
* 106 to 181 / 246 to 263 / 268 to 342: -1.44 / 34.2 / 19.7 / 24.2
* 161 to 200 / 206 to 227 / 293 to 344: -3.79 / 32.8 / 20.2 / 29.5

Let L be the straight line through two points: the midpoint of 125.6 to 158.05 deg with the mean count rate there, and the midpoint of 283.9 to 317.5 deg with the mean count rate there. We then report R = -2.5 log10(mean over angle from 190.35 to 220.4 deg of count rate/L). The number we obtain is -0.18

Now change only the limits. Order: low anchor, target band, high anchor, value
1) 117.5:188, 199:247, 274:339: -0.196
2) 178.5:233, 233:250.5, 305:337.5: -0.013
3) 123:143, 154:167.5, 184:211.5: 0.066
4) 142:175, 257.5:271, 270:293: -0.113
